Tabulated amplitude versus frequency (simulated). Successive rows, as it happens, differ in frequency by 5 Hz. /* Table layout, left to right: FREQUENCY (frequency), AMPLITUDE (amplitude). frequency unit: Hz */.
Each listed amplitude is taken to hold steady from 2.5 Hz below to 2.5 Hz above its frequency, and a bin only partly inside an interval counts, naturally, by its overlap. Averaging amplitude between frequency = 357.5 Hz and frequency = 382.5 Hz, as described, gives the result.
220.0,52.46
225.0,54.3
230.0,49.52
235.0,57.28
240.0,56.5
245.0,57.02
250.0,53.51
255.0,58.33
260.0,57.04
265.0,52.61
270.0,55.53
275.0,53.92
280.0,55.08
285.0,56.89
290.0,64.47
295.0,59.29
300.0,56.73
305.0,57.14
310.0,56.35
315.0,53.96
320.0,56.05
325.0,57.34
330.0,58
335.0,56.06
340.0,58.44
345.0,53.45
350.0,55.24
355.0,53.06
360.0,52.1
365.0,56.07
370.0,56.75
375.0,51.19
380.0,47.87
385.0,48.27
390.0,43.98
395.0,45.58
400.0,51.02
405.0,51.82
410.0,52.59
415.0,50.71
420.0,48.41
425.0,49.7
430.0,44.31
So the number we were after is 52.8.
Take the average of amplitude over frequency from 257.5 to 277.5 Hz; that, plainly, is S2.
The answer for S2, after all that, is 54.8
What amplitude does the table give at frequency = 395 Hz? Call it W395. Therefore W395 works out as 45.58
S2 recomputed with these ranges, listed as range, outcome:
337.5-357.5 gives 55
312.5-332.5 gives 56.3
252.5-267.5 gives 56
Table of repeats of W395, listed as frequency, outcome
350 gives 55.24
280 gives 55.08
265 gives 52.61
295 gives 59.29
